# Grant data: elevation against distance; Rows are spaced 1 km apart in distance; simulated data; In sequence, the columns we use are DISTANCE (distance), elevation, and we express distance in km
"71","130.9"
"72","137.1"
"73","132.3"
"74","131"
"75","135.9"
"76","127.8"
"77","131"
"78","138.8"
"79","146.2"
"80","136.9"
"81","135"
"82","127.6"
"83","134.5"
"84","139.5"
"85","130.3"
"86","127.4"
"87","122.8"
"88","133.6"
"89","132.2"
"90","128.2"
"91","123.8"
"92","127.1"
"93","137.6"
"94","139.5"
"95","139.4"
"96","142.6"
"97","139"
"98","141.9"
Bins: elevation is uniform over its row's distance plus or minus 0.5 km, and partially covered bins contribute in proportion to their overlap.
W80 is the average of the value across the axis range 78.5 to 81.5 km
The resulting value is 139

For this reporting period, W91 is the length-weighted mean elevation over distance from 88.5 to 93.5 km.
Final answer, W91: 130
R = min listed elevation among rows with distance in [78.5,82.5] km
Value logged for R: 127.6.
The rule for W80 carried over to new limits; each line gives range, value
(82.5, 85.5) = 135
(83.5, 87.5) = 130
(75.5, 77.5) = 129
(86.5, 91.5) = 128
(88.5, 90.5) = 130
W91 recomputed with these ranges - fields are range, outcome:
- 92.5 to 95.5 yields 139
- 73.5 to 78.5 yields 133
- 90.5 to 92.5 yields 125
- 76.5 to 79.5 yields 139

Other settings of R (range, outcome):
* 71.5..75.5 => 131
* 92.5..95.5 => 137.6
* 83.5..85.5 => 130.3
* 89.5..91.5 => 123.8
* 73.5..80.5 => 127.8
